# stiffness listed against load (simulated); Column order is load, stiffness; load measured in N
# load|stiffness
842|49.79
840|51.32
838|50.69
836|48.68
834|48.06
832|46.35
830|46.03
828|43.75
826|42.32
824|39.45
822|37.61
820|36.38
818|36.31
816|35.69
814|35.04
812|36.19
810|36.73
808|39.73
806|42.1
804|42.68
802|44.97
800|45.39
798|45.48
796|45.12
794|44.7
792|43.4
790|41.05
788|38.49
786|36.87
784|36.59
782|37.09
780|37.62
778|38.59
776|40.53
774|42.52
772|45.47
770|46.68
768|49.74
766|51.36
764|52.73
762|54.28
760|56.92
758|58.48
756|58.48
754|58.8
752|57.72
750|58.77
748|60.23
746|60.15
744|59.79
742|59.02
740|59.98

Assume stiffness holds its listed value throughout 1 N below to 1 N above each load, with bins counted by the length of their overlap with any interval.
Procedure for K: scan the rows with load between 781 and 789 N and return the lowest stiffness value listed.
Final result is 36.59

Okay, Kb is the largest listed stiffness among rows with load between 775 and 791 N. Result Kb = 41.05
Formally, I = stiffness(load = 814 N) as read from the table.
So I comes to 35.04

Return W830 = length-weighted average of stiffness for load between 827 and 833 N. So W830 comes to 45.4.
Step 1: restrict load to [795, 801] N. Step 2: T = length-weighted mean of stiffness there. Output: 45.3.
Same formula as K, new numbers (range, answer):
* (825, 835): 42.32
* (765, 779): 38.59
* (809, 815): 35.04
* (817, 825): 36.31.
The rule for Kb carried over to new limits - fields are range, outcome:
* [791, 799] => 45.48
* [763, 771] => 52.73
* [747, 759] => 60.23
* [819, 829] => 43.75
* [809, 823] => 37.61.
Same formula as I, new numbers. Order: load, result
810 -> 36.73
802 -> 44.97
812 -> 36.19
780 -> 37.62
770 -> 46.68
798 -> 45.48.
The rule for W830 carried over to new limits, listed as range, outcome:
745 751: 59.7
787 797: 42.6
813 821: 35.9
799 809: 43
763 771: 50.1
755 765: 56.2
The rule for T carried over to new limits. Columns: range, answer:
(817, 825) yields 37.4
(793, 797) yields 44.9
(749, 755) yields 58.4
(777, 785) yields 37.5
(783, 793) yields 39.3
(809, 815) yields 36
